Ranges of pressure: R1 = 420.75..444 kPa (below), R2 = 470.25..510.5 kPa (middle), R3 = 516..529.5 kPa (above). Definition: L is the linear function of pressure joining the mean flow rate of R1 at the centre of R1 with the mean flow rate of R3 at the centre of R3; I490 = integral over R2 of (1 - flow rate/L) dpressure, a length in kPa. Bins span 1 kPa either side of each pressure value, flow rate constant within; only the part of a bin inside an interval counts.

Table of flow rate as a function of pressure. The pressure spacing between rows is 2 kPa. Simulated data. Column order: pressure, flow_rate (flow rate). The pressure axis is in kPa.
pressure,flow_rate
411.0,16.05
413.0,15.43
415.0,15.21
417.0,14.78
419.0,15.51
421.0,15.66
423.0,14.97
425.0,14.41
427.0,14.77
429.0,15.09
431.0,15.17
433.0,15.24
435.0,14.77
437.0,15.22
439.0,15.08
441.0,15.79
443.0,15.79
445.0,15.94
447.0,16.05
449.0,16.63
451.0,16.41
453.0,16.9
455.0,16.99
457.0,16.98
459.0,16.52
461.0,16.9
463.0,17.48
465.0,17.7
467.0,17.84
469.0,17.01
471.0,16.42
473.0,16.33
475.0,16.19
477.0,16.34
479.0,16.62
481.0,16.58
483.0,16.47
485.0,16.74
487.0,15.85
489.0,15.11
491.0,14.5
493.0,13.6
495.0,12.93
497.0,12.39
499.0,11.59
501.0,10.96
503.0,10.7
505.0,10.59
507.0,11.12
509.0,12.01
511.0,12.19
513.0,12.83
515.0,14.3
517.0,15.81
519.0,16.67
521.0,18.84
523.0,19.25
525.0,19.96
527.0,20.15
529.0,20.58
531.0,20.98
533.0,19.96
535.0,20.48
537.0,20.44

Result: 7.5 kPa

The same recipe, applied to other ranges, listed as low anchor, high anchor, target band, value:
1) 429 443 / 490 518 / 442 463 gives -2.9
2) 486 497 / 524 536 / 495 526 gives 6.2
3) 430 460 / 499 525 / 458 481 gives -2.4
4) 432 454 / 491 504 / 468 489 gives -4.6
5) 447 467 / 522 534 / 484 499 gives 3.4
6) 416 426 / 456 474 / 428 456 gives 0.4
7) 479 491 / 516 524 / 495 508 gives 4.2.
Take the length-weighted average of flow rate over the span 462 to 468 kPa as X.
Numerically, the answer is 17.7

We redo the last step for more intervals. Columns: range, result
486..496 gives 14.4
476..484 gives 16.5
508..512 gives 12.1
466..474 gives 16.9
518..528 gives 19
